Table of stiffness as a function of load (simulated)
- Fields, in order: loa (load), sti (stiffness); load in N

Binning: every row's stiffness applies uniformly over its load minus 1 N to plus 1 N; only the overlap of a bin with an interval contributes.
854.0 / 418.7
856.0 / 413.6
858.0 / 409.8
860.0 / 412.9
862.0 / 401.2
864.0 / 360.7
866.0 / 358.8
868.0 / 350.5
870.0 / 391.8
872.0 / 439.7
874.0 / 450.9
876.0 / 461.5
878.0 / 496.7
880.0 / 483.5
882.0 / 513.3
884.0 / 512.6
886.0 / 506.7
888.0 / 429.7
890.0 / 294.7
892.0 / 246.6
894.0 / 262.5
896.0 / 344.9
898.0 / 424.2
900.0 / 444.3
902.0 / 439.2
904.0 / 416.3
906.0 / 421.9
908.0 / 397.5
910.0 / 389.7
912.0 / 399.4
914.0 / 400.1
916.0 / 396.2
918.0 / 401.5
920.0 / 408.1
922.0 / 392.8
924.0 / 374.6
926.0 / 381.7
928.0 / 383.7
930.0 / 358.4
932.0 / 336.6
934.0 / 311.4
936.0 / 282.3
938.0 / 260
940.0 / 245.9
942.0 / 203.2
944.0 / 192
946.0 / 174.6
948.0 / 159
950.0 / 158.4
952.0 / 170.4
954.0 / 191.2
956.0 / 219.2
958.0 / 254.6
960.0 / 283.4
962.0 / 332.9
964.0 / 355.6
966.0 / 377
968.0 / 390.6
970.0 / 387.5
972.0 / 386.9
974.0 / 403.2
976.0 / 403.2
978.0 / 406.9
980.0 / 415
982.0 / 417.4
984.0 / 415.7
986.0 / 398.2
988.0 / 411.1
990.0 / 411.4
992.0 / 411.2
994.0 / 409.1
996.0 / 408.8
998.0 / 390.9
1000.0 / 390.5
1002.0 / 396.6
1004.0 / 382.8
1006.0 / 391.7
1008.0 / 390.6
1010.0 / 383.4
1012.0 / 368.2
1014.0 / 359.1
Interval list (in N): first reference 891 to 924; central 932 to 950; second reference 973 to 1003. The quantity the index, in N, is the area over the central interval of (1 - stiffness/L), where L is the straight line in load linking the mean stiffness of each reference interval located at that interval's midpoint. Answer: 7.5 N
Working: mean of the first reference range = 386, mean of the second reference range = 406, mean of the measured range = 231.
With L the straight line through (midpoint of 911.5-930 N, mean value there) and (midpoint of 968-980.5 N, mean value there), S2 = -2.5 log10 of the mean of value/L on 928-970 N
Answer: 0.419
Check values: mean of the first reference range 391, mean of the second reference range 399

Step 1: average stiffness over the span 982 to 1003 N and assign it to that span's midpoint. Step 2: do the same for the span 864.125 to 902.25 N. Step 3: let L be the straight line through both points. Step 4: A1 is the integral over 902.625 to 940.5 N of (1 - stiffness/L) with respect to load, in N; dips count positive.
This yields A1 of 3.8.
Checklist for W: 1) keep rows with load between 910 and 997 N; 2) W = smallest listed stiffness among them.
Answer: 158.4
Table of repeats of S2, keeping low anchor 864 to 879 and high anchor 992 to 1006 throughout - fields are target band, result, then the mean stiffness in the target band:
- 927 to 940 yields 0.28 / 316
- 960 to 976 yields 0.08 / 372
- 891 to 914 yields 0.08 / 381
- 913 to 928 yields 0.05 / 393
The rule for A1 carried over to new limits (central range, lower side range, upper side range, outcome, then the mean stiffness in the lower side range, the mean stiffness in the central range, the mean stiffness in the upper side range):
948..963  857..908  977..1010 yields 6.66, 411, 225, 402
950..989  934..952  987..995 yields -2.05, 213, 344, 411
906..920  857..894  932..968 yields -2.86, 414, 400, 252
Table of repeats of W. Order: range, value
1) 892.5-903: 262.5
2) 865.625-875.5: 350.5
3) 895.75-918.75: 344.9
